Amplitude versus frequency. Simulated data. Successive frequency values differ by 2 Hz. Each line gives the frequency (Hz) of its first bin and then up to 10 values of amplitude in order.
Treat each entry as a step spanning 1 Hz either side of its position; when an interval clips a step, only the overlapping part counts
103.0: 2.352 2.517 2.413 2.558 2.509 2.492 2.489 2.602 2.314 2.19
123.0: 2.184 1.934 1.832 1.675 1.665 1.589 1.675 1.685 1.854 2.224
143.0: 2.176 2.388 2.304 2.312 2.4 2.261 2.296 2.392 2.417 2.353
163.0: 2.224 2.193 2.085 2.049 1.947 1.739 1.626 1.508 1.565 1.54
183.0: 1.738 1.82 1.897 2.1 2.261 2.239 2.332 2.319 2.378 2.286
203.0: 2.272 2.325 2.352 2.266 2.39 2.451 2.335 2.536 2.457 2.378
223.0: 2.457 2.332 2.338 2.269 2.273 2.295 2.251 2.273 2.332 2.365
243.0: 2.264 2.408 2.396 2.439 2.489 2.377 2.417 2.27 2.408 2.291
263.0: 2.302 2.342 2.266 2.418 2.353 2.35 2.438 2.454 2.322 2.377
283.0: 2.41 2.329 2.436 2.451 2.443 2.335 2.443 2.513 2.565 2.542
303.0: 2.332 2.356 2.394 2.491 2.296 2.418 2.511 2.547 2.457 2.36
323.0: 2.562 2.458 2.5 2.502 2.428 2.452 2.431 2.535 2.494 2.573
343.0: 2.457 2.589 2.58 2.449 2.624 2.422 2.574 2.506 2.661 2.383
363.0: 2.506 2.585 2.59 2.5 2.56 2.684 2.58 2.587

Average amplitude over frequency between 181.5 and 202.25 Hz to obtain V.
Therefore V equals 2.12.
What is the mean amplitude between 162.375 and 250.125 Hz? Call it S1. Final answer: 2.19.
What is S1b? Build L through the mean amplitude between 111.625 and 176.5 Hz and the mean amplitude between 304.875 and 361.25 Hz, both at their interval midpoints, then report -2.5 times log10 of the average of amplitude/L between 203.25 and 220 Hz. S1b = -0.07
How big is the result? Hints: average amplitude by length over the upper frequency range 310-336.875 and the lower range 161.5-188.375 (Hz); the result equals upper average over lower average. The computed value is 1.33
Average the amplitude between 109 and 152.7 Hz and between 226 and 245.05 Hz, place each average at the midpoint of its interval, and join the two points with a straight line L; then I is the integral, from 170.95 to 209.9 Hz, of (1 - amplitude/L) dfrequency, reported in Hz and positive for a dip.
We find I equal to 3.6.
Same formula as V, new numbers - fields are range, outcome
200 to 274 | 2.35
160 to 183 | 1.89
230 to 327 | 2.39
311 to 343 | 2.48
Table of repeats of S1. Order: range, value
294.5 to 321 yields 2.45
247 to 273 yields 2.37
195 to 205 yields 2.32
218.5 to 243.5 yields 2.33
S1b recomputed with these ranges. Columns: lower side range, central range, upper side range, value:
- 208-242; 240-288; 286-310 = 0.01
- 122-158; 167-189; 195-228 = 0.24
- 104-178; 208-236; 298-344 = -0.04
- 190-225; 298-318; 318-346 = 0.01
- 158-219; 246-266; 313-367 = -0.04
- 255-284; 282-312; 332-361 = 0.00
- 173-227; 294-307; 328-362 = -0.02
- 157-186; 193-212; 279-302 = -0.13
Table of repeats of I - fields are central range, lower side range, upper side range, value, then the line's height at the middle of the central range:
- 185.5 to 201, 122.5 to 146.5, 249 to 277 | -0.7 Hz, 2.12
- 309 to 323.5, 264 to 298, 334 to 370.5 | 0.1 Hz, 2.46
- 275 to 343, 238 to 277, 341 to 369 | 0.2 Hz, 2.45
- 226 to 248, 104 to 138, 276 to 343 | 0.1 Hz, 2.33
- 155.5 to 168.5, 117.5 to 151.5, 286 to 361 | -1.1 Hz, 2.09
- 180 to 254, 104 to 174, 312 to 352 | 0.9 Hz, 2.3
